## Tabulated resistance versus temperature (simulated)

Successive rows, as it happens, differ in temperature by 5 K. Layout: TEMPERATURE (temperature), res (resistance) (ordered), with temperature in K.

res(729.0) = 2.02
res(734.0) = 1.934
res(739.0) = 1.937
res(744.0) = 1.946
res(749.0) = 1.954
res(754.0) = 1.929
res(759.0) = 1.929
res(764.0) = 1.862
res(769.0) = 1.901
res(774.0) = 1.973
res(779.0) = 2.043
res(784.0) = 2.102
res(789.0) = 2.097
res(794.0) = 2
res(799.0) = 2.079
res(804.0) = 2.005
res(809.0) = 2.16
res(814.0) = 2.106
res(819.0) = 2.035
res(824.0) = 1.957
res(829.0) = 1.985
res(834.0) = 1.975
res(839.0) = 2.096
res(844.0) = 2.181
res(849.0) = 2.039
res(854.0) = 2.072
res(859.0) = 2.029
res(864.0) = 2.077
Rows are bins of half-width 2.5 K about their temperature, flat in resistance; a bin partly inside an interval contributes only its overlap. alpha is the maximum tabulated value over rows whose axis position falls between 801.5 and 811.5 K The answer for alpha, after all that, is 2.16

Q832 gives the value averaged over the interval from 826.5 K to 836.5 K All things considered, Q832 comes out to 1.98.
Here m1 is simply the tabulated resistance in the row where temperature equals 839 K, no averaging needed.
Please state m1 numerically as 2.096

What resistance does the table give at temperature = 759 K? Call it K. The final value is 1.929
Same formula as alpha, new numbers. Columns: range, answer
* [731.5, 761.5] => 1.954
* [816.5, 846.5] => 2.181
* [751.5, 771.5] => 1.929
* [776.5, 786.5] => 2.102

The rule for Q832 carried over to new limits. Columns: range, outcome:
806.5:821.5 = 2.1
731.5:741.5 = 1.94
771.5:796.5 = 2.04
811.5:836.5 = 2.01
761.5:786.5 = 1.98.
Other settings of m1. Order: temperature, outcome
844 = 2.181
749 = 1.954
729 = 2.02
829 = 1.985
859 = 2.029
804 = 2.005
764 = 1.862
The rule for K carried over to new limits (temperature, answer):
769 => 1.901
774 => 1.973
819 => 2.035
